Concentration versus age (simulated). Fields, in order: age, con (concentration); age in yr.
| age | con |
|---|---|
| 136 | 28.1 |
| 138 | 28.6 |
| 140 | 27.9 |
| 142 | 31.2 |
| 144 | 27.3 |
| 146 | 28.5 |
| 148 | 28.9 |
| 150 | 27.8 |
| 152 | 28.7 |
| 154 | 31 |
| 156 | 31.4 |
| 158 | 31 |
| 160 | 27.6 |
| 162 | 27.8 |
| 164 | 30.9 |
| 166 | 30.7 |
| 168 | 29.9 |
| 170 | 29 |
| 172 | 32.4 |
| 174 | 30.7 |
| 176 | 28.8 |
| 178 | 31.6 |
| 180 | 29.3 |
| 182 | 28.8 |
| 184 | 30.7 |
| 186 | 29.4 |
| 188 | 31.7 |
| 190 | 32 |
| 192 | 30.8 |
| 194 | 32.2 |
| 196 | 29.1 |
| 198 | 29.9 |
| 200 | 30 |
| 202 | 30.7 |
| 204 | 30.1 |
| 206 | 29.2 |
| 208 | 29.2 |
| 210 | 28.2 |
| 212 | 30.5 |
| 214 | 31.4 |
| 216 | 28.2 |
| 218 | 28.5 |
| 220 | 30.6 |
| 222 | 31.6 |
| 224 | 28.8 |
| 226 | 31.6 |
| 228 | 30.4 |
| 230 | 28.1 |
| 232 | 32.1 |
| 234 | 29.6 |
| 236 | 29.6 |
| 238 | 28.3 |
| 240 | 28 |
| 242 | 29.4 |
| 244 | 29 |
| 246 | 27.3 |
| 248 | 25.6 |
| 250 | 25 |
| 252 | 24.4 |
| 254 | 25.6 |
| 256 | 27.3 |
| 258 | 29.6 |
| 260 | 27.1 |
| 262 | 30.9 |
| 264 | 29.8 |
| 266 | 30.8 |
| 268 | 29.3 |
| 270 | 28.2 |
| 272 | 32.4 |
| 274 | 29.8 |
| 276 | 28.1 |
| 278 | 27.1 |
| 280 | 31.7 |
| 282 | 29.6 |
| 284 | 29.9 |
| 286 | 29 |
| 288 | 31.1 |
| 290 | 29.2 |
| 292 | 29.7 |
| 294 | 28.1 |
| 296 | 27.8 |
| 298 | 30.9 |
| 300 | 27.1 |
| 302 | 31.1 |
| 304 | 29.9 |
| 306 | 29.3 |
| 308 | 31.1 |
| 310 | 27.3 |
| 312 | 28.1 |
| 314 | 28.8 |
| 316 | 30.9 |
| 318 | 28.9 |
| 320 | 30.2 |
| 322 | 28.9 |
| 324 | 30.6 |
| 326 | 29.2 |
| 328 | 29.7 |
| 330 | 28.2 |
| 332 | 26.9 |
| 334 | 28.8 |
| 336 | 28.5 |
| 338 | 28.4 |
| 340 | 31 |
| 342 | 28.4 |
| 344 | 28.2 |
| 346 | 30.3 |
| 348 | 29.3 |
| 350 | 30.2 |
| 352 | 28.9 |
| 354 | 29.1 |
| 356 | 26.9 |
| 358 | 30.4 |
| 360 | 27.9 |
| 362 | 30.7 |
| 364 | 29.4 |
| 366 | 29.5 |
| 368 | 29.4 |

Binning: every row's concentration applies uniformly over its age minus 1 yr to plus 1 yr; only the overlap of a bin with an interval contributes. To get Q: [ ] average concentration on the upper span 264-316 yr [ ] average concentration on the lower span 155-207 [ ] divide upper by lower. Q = 1.0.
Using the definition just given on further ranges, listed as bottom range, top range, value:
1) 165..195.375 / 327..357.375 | 0.95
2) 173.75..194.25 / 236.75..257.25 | 0.89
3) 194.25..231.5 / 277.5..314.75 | 0.98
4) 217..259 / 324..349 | 1.01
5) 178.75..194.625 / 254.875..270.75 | 0.95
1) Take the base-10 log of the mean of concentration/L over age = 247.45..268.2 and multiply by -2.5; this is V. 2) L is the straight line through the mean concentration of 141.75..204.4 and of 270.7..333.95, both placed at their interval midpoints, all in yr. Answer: 0.069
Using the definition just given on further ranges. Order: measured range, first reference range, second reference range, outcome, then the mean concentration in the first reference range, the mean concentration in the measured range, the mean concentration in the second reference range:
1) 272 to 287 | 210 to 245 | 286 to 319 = 0.00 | 29.7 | 29.5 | 29.3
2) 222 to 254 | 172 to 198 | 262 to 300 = 0.06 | 30.5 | 28.5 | 29.6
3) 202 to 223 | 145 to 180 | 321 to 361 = -0.01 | 29.8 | 29.8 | 29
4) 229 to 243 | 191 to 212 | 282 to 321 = 0.02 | 30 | 29.3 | 29.4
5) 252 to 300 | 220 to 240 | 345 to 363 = 0.02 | 29.9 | 29.1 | 29.3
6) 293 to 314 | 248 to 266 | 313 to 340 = -0.02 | 27.5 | 29.1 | 29.1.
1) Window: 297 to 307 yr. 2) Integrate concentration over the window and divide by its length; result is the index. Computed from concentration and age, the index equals 29.7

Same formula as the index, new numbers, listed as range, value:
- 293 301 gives 28.5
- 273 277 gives 29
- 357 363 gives 29.7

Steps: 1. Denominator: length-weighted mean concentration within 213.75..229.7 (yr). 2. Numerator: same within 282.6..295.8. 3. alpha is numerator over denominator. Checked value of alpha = 0.98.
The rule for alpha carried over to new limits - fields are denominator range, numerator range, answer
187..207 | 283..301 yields 0.96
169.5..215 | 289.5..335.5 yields 0.96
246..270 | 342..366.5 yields 1.05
